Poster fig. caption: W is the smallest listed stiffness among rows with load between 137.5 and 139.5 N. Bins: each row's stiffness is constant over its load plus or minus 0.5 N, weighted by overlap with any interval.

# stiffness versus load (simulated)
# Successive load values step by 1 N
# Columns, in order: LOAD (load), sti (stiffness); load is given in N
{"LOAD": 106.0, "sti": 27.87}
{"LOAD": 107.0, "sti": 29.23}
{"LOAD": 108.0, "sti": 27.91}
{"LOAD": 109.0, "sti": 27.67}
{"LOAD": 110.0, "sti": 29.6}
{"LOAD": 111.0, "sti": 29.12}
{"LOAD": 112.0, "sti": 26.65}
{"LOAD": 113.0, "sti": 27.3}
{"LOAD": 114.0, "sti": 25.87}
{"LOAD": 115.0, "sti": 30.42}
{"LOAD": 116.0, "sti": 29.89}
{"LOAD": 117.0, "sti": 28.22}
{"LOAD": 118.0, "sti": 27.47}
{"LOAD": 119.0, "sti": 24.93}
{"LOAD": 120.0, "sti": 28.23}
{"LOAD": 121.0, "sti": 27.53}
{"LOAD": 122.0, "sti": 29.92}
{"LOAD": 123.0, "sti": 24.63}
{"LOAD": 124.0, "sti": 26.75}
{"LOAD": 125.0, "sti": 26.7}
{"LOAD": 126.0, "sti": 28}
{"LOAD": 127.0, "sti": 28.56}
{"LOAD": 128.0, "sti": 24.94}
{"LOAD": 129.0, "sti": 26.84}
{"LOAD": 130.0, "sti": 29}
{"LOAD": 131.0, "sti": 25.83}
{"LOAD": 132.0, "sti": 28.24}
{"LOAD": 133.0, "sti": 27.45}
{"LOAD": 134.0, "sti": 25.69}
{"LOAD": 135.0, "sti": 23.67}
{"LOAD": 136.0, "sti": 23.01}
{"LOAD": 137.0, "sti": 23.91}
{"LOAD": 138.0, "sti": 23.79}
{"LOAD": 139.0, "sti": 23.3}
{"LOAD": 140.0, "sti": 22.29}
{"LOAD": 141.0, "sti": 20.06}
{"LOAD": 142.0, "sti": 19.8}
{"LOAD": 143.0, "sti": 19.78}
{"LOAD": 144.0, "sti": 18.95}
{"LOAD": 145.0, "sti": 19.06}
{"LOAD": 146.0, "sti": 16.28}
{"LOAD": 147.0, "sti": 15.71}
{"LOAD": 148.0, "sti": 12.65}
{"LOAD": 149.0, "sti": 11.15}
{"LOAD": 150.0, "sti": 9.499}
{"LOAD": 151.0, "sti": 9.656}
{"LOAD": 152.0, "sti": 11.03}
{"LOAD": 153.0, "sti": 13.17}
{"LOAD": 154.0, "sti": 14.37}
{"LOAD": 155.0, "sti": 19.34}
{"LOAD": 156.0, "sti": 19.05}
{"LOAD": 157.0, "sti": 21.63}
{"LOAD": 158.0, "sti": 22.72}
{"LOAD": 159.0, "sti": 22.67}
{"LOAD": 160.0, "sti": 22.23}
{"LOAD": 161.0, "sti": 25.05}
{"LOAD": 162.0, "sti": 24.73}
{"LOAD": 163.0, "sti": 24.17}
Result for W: 23.3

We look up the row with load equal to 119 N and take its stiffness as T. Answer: 24.93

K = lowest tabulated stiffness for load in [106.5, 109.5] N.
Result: 27.67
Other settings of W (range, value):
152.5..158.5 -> 13.17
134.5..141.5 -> 20.06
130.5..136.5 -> 23.01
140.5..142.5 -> 19.8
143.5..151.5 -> 9.499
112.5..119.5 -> 24.93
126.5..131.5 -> 24.94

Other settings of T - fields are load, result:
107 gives 29.23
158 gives 22.72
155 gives 19.34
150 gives 9.499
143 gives 19.78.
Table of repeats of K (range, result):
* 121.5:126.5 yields 24.63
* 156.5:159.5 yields 21.63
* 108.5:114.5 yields 25.87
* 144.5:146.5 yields 16.28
